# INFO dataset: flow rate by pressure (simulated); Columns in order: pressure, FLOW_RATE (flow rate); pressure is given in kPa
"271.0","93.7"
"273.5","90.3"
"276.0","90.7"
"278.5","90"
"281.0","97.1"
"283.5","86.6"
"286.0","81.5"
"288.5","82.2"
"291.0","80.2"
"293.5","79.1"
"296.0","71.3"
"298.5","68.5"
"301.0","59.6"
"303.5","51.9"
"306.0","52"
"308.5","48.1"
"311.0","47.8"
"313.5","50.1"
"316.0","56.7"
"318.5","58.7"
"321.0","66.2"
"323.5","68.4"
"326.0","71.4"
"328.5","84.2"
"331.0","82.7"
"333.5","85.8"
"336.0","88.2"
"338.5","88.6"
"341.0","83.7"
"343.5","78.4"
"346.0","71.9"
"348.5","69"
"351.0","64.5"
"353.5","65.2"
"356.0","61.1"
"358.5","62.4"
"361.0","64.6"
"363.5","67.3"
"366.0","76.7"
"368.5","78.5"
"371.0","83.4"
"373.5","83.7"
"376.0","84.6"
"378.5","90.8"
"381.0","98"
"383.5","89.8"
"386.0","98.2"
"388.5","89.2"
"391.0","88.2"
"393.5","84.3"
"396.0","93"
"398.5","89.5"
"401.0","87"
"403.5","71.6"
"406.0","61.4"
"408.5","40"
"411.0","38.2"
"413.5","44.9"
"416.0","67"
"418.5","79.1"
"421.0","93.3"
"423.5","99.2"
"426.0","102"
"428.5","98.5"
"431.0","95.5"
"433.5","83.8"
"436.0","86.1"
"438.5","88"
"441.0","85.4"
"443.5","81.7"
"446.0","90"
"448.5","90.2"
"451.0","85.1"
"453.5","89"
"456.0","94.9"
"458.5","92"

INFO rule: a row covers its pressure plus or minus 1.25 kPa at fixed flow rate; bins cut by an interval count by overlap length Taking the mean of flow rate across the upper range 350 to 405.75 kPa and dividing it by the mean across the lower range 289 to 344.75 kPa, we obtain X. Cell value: 1.2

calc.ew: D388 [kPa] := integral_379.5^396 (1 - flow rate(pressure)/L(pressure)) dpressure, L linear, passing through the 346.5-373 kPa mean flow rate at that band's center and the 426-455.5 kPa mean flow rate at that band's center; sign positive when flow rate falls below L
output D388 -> -3.2 kPa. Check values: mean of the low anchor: 69.8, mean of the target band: 91.4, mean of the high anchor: 89.2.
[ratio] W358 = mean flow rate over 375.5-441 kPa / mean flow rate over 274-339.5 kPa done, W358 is 1.13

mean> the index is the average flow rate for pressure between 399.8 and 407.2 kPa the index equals 73.3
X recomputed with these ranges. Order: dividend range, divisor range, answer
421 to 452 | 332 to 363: 1.23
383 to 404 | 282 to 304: 1.19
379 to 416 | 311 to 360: 1.08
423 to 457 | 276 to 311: 1.24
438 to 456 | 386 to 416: 1.21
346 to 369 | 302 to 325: 1.21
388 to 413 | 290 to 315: 1.20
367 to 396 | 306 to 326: 1.54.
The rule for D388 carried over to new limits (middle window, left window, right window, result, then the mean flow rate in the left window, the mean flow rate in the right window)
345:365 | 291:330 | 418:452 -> 1.9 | 63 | 90.1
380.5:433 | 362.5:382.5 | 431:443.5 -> 2.3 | 83.2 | 86.4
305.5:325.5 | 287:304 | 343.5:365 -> 3.7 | 71.4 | 66.6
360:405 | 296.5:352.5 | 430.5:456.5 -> -3.8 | 68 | 87.7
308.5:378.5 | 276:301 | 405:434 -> 5.9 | 81.2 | 75.1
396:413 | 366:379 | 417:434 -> 4.4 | 83.1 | 93.1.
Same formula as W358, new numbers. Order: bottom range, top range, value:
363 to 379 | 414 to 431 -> 1.09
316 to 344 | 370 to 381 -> 1.13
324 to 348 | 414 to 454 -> 1.08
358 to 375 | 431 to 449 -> 1.17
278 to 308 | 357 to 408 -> 1.10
